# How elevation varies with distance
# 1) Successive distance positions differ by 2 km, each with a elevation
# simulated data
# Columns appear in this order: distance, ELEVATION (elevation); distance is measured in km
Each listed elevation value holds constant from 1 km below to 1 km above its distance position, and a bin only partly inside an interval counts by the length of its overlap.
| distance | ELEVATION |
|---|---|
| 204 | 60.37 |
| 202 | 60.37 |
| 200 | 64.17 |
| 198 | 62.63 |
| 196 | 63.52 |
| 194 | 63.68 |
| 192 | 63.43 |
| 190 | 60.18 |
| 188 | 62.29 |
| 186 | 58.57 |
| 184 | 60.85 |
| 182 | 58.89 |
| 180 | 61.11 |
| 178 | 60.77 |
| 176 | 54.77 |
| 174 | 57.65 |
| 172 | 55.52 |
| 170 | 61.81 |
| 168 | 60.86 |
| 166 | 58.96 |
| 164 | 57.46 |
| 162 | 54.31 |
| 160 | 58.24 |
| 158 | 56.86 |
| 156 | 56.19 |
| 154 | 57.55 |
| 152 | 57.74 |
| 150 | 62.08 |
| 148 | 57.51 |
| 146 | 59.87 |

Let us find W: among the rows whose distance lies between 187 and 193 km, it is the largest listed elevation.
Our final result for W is 63.43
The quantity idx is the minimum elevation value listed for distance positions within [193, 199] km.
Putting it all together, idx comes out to 62.63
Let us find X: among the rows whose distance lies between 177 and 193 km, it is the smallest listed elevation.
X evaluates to 58.57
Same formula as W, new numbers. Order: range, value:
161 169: 60.86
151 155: 57.74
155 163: 58.24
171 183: 61.11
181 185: 60.85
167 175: 61.81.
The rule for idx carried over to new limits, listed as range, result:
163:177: 54.77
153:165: 54.31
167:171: 60.86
